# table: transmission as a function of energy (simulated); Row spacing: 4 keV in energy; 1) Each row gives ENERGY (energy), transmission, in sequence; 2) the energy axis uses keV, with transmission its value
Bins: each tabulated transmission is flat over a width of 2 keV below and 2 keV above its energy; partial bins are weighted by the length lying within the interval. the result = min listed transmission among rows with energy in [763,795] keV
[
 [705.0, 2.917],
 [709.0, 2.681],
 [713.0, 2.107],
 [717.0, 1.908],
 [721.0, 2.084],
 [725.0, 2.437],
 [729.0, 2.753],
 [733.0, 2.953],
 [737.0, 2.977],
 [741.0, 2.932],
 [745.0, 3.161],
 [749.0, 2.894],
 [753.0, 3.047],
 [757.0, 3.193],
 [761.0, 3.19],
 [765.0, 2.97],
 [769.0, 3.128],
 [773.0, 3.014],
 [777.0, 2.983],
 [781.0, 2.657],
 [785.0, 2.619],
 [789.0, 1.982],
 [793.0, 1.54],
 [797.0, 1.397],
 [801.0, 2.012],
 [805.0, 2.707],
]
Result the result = 1.54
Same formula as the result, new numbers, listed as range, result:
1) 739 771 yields 2.894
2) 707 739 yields 1.908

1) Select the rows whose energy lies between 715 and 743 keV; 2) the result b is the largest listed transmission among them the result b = 2.977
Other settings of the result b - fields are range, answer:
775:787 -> 2.983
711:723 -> 2.107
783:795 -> 2.619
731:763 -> 3.193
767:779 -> 3.128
